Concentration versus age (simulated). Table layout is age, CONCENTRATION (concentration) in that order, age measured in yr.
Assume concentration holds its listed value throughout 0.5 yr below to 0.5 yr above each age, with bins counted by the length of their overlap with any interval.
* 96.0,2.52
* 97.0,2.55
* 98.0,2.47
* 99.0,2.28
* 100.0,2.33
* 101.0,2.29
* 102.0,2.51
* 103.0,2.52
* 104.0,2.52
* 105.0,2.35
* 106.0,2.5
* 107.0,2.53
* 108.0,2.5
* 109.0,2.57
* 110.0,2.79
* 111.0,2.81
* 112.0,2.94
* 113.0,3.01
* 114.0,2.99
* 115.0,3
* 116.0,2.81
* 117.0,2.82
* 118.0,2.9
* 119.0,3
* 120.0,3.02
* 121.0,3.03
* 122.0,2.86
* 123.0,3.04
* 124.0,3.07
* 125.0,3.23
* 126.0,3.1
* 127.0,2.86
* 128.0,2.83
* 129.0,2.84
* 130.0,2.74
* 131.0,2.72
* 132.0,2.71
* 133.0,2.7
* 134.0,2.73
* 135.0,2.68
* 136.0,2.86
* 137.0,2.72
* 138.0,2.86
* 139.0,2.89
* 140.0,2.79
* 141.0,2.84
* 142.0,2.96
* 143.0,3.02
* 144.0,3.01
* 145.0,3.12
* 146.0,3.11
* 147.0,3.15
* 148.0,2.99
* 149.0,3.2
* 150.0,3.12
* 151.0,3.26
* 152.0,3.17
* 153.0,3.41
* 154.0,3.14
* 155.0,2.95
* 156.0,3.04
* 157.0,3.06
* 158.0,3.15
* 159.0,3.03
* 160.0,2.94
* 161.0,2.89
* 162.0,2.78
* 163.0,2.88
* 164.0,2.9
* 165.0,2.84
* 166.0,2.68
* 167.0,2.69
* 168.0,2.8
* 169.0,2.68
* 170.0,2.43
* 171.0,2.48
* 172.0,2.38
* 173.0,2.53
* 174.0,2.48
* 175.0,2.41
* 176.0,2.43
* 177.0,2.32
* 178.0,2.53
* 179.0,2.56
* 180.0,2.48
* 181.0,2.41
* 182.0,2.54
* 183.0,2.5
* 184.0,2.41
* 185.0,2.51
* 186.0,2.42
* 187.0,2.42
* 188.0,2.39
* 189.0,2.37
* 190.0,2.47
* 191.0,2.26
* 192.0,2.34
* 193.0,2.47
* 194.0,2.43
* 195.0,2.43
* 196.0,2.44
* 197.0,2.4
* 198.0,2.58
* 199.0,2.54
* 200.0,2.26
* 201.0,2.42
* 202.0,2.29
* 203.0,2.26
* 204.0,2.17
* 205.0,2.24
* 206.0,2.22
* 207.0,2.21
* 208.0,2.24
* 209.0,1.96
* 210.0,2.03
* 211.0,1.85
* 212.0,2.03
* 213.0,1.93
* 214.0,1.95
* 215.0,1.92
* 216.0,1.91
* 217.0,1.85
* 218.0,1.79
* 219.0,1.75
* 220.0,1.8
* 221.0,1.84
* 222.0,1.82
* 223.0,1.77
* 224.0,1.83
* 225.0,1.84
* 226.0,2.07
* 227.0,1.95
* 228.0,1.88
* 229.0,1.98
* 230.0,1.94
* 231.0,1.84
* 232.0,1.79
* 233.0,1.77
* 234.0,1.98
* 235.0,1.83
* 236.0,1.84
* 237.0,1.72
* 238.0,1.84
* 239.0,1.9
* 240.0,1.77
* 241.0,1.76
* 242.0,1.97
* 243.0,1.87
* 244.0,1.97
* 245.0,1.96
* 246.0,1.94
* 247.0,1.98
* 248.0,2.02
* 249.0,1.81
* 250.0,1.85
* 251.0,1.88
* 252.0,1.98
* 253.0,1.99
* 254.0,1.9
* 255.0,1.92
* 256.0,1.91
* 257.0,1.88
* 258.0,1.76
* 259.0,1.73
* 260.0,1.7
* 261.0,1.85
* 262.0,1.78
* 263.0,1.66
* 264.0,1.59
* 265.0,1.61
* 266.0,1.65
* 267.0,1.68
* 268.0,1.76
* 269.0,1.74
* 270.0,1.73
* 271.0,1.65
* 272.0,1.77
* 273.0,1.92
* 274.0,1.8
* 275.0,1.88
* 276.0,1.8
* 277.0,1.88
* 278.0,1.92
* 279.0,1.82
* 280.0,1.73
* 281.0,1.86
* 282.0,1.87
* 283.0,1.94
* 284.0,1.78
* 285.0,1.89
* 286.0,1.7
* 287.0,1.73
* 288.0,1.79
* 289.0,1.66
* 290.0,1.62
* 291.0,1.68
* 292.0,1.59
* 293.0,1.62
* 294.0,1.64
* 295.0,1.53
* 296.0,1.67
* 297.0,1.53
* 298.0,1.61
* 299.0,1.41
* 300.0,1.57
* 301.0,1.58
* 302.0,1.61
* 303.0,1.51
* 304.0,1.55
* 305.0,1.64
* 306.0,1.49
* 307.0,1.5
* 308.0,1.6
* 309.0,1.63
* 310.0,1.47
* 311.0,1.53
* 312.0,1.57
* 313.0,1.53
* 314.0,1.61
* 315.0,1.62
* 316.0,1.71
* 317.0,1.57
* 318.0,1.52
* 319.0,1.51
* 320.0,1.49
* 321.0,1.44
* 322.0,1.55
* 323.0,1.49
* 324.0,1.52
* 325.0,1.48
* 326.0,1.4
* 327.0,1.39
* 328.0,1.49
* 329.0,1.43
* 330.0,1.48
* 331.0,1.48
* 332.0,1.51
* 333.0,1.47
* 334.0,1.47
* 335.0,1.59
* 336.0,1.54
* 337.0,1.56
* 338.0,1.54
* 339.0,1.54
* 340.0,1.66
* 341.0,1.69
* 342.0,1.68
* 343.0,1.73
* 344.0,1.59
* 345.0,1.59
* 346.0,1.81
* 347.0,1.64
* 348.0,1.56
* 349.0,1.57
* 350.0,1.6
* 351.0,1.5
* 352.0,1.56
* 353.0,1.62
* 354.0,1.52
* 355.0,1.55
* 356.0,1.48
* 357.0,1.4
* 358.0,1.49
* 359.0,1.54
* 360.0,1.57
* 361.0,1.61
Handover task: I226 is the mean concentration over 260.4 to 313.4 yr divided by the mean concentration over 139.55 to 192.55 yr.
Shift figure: 0.6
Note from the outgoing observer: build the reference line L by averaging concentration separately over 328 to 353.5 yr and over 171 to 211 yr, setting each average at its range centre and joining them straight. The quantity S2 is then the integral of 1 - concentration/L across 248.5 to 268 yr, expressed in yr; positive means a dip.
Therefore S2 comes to 2.13 yr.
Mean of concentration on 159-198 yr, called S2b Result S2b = 2.54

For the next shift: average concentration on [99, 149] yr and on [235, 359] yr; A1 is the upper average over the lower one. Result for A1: 0.6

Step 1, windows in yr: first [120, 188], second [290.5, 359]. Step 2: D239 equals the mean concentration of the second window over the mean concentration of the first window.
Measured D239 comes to 0.6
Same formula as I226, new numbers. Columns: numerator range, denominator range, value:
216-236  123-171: 0.64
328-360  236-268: 0.85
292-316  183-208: 0.66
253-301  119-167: 0.59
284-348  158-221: 0.66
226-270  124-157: 0.62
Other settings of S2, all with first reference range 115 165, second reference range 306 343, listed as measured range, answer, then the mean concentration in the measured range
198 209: 0.8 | 2.28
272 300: 1.6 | 1.73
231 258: 3.4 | 1.88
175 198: 1.4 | 2.44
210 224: 2.9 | 1.87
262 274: 1.6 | 1.71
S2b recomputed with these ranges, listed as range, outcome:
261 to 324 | 1.66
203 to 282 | 1.87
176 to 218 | 2.29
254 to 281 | 1.78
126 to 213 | 2.64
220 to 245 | 1.87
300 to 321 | 1.56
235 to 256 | 1.89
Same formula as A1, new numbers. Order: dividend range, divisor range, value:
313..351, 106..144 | 0.54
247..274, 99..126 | 0.65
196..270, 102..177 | 0.68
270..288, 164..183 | 0.71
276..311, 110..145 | 0.58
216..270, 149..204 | 0.70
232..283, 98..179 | 0.65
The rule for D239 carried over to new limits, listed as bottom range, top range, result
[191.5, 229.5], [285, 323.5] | 0.76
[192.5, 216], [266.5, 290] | 0.81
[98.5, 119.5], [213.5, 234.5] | 0.70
